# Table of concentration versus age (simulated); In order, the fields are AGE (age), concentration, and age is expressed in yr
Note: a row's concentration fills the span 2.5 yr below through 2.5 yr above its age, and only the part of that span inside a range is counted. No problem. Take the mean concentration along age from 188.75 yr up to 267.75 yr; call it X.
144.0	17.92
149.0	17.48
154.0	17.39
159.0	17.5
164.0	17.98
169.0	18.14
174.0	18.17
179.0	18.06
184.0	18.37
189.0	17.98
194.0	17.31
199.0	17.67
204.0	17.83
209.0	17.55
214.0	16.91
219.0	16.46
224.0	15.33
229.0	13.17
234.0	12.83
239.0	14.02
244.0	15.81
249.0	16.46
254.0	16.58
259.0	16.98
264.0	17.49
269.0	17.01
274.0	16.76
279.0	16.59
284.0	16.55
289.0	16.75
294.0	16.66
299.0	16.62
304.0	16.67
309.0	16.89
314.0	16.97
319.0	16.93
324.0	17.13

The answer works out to 16.2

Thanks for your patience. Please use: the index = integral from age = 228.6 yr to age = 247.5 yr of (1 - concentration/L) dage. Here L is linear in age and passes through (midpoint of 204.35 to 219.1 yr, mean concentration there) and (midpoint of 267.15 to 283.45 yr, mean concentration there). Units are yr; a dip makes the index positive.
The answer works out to 3.1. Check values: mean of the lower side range 17.2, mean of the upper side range 16.7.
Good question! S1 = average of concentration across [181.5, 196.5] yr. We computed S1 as 17.9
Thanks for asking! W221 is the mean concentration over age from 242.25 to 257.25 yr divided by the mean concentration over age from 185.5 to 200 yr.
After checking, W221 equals 0.9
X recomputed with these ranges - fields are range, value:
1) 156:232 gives 17.2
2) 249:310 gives 16.8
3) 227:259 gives 15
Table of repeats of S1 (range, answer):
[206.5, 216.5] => 17.2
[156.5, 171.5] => 17.9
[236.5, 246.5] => 14.9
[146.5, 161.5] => 17.5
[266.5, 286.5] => 16.7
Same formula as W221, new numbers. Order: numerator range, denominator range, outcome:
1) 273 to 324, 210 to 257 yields 1.09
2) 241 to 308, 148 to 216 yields 0.94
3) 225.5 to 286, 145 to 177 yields 0.89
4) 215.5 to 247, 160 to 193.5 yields 0.82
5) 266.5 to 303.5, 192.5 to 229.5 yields 1.00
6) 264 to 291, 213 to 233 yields 1.11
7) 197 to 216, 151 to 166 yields 0.99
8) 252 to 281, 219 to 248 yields 1.16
